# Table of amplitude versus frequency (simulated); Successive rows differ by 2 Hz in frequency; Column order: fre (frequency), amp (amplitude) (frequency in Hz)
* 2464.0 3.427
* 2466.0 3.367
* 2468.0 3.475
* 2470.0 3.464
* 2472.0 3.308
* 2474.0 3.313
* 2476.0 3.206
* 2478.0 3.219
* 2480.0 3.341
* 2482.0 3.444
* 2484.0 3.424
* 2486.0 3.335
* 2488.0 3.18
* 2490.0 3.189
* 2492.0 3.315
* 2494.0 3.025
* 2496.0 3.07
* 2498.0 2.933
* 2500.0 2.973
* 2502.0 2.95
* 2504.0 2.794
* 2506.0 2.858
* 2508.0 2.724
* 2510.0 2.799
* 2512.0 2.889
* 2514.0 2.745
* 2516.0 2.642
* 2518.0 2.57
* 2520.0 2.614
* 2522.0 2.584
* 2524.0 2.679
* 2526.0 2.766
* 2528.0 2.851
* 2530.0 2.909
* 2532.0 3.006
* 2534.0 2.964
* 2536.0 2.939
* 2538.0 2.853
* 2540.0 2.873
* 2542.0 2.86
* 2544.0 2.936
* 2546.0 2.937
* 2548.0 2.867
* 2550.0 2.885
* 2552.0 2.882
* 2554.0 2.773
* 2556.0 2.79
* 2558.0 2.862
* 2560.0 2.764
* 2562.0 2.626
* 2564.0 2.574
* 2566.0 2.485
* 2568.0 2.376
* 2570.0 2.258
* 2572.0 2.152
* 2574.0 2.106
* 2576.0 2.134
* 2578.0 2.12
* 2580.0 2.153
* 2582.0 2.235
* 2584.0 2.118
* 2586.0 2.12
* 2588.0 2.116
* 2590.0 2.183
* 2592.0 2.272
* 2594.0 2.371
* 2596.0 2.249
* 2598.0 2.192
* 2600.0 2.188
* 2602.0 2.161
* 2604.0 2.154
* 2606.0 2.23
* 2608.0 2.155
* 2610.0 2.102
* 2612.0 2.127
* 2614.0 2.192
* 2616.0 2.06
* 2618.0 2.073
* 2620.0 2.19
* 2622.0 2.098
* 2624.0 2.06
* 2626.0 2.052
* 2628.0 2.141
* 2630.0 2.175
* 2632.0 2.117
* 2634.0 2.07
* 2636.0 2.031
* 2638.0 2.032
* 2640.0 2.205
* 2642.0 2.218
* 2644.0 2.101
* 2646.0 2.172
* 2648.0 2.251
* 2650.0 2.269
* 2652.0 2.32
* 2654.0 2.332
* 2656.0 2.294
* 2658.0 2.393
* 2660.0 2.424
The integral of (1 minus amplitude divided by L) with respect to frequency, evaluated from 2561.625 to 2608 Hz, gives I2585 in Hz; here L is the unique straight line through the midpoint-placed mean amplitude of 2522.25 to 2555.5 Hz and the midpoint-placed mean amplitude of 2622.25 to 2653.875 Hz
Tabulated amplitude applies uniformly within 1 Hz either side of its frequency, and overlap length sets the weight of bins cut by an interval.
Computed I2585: 5.5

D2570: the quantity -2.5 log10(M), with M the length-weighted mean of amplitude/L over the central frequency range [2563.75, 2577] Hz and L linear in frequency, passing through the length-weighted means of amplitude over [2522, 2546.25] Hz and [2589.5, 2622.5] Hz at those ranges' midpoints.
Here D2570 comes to 0.108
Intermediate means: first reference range 2.87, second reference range 2.18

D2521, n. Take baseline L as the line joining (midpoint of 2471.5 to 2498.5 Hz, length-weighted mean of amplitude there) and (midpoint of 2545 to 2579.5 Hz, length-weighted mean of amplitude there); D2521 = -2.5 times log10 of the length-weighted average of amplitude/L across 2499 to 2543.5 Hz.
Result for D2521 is 0.04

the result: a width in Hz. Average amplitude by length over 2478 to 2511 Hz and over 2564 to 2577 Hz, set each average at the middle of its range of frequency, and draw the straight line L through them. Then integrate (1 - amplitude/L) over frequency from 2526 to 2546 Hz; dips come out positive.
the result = -2.0 Hz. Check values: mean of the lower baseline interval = 3.09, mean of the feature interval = 2.9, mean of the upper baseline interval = 2.28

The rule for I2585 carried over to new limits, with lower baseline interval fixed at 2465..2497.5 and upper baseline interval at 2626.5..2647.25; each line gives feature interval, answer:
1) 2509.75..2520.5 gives 1.2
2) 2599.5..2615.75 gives 1.3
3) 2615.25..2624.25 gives 0.6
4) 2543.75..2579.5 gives 1.6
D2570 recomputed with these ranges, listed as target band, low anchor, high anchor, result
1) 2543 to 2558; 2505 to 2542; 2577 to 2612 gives -0.122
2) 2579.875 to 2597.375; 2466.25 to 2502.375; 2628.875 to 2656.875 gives 0.156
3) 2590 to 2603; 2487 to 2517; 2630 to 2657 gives 0.094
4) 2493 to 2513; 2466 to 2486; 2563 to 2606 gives 0.063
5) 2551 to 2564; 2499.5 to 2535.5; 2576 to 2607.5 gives -0.124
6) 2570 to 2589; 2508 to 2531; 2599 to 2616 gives 0.094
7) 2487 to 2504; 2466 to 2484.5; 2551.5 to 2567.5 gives 0.047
